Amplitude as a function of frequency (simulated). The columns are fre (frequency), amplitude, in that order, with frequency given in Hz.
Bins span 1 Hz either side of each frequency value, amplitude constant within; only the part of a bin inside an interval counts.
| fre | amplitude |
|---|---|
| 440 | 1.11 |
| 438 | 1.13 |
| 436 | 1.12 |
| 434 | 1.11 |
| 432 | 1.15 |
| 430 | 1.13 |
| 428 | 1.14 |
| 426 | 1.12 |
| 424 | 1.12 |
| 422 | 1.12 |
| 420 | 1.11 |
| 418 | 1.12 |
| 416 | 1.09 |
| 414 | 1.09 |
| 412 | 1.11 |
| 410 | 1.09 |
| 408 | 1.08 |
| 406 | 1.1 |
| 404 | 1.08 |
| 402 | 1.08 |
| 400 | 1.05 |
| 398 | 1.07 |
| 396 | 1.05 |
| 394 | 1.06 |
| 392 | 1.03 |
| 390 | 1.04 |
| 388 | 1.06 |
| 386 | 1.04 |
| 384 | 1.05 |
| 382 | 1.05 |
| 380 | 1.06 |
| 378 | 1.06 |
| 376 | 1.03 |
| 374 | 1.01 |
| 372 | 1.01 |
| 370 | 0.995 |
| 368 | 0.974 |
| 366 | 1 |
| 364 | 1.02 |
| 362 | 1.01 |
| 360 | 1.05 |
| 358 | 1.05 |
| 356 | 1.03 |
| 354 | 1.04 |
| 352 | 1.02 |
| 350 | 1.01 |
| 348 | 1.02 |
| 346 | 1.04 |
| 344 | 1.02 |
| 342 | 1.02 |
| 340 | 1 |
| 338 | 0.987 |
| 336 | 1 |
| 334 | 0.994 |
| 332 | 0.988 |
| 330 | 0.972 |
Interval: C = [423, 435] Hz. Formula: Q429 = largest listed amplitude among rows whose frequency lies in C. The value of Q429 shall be 1.15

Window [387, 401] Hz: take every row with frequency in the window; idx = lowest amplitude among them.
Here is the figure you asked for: 1.03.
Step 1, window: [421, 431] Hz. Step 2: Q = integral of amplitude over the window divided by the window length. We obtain 1.13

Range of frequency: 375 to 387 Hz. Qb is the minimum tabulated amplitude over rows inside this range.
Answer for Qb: 1.03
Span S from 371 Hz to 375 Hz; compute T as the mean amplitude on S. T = 1.01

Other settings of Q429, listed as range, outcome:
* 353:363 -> 1.05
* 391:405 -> 1.08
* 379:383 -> 1.06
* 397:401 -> 1.07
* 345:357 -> 1.04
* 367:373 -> 1.01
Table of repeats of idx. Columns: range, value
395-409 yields 1.05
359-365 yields 1.01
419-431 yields 1.11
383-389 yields 1.04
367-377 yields 0.974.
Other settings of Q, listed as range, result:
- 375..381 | 1.05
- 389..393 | 1.04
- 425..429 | 1.13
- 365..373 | 0.995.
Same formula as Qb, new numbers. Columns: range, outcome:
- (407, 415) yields 1.08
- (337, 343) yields 0.987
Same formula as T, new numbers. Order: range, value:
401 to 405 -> 1.08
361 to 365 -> 1.02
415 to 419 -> 1.1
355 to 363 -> 1.03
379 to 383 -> 1.06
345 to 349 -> 1.03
